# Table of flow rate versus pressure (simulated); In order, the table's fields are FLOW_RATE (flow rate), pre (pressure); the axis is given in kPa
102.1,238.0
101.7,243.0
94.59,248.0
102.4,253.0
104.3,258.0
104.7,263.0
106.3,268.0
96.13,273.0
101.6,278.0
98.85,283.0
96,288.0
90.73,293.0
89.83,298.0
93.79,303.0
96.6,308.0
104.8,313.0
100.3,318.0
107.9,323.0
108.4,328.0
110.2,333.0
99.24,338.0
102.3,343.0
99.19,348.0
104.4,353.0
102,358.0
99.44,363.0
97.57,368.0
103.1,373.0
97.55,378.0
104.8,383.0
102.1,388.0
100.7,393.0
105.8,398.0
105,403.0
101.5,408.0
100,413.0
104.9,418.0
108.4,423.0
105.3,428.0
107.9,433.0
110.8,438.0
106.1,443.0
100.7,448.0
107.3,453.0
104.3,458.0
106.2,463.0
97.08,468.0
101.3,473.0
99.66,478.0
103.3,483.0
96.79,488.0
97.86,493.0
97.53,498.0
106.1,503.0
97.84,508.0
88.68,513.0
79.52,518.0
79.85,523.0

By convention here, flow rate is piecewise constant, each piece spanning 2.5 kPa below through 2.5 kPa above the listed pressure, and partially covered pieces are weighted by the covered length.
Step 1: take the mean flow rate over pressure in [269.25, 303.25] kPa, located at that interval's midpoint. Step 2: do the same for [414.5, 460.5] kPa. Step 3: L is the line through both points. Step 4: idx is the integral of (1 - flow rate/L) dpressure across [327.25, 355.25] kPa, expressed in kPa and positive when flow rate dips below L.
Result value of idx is -1.2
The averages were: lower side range 95.8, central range 104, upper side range 106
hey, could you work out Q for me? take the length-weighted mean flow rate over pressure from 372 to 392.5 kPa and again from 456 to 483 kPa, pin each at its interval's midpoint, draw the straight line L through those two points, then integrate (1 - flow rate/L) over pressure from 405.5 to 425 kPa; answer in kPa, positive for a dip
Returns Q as -0.4 kPa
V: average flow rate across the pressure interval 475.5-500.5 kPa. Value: 99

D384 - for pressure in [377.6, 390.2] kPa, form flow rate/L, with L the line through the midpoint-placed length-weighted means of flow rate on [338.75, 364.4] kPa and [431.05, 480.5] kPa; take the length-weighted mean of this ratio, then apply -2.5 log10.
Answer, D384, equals 0.00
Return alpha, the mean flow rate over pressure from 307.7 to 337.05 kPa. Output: 105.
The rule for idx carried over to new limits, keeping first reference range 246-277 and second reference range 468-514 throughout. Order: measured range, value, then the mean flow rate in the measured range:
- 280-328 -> 1.3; 98.2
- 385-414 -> -0.8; 103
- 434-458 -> -1.6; 106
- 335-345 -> 0.0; 101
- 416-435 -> -1.3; 107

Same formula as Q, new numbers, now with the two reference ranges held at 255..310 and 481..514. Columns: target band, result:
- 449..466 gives -1.15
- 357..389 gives -0.81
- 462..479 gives -0.37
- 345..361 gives -0.57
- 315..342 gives -1.87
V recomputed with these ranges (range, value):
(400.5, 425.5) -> 104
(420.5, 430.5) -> 107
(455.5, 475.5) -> 102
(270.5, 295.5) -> 96.7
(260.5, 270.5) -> 106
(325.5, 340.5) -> 106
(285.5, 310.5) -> 93.4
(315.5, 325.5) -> 104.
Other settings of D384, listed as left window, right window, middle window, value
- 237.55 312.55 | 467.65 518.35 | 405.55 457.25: -0.08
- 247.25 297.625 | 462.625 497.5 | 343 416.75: -0.02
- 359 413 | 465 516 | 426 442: -0.08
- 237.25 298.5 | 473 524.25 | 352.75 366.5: -0.04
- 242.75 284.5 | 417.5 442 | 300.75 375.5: 0.02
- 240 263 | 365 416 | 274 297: 0.06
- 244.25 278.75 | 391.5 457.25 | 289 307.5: 0.11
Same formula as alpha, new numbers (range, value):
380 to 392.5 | 103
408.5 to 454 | 105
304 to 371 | 102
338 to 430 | 102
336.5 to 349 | 100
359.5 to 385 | 100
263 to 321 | 98.1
